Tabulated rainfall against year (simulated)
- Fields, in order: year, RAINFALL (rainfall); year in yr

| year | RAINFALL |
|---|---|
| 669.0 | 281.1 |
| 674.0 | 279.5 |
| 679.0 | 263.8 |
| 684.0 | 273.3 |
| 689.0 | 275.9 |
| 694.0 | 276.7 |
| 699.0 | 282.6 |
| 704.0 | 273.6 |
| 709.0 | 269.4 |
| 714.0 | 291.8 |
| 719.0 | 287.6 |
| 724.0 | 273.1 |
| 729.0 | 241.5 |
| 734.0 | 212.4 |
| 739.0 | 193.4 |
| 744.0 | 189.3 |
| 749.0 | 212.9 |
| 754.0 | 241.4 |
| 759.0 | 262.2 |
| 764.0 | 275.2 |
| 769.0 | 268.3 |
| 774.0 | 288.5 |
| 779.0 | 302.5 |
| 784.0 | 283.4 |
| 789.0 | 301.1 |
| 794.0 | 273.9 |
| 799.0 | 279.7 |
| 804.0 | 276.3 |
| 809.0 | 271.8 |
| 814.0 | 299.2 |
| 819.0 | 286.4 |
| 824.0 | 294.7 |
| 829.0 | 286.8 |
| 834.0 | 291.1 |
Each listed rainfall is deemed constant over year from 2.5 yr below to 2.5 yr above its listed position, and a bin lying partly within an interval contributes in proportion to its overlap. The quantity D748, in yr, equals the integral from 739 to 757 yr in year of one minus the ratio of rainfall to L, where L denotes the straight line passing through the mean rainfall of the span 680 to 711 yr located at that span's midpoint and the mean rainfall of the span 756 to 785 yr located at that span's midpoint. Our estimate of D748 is 4.2 yr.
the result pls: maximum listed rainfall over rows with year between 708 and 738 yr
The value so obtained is 291.8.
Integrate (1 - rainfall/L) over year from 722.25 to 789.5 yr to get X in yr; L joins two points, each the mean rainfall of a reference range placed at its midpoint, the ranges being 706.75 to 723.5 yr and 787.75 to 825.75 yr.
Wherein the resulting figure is 7.5 yr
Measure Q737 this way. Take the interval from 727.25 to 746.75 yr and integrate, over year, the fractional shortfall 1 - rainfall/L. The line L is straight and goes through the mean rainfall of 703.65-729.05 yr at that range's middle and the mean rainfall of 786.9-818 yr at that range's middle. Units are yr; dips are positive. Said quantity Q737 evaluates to 4.89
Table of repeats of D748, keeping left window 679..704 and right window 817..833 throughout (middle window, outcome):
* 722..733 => 1.1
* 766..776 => 0.2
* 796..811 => 0.6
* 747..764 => 2.2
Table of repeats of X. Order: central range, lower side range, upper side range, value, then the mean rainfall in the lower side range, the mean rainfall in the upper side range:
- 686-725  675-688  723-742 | -4.70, 271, 226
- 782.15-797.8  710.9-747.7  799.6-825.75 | -0.73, 241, 285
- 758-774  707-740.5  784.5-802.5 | 0.01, 254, 284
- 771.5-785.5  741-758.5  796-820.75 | -2.33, 219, 282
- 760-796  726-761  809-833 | -4.57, 222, 290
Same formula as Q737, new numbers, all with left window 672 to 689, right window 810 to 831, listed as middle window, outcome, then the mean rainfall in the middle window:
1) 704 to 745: 4.33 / 249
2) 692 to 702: -0.18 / 279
